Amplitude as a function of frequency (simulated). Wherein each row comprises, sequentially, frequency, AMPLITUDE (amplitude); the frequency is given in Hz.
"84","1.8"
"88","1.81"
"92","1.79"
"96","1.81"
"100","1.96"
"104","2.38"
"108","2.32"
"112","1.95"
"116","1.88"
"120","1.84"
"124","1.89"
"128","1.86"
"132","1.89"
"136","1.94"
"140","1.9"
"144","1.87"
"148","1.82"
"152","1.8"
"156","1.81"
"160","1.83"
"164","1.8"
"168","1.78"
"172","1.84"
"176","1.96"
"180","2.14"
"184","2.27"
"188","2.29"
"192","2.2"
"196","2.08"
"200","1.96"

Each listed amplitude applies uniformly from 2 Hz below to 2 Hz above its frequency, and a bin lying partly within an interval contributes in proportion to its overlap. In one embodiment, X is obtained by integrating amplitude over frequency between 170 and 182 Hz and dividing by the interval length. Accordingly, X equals 1.98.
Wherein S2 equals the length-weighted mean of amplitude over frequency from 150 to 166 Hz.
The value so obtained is 1.81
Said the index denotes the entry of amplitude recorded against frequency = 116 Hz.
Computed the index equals 1.88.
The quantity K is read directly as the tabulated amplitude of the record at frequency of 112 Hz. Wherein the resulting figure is 1.95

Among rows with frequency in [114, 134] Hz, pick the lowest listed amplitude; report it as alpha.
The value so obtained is 1.84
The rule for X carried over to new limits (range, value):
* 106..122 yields 2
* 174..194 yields 2.17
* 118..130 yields 1.86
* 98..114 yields 2.15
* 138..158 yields 1.84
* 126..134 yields 1.88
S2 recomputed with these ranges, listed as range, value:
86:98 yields 1.8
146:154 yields 1.81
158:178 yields 1.84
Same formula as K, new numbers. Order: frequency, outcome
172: 1.84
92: 1.79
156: 1.81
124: 1.89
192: 2.2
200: 1.96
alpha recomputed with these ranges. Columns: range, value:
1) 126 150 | 1.82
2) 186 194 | 2.2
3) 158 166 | 1.8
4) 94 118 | 1.81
